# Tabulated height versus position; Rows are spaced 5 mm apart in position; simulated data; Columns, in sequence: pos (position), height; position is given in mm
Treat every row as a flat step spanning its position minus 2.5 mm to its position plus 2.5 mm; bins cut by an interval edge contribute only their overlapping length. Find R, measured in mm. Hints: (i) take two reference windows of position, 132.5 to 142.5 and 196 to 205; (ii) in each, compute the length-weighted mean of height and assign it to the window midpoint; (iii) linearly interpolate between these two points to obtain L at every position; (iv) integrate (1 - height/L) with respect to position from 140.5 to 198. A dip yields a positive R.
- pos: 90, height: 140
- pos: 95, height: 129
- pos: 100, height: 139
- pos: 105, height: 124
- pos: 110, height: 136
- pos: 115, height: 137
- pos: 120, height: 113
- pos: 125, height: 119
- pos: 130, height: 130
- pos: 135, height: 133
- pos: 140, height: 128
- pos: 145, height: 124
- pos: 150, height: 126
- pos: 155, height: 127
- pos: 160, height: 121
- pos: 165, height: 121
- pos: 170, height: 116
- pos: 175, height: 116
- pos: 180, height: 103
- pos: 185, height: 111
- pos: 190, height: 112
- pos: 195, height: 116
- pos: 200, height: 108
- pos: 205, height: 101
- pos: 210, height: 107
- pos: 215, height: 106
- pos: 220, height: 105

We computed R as 0.5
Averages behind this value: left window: 130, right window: 107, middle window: 118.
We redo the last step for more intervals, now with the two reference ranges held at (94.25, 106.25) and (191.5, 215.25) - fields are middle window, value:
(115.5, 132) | 0.5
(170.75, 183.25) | 0.4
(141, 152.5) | -0.4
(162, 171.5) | -0.2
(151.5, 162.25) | -0.5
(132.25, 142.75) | -0.6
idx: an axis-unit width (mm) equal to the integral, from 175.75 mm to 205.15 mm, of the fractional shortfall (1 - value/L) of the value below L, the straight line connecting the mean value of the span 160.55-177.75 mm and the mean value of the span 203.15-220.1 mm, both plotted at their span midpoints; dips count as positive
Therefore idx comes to 0.5 mm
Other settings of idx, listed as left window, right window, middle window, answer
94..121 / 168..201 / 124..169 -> -1.59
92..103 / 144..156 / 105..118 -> -0.15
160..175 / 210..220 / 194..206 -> 0.19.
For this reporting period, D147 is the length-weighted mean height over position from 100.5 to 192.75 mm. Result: 122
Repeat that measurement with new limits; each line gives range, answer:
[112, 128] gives 124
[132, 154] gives 128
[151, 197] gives 116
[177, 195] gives 110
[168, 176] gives 116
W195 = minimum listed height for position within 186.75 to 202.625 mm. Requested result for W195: 108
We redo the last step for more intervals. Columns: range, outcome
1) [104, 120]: 113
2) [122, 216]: 101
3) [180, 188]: 103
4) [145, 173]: 116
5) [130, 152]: 124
